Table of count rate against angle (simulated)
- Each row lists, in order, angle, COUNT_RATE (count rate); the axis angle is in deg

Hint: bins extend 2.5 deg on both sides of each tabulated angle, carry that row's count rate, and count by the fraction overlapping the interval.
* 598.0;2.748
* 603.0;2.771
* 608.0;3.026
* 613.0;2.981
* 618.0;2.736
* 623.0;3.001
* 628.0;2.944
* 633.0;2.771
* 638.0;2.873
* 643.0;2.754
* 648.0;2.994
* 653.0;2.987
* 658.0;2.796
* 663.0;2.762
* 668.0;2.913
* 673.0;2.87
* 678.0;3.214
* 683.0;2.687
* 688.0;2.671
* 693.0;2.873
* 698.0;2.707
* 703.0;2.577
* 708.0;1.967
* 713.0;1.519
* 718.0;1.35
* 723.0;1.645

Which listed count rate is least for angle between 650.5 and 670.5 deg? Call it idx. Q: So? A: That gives 2.762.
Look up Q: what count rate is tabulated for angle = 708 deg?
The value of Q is 1.967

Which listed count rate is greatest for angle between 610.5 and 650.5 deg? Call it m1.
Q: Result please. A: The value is 3.001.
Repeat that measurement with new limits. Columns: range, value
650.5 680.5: 3.214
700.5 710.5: 2.577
